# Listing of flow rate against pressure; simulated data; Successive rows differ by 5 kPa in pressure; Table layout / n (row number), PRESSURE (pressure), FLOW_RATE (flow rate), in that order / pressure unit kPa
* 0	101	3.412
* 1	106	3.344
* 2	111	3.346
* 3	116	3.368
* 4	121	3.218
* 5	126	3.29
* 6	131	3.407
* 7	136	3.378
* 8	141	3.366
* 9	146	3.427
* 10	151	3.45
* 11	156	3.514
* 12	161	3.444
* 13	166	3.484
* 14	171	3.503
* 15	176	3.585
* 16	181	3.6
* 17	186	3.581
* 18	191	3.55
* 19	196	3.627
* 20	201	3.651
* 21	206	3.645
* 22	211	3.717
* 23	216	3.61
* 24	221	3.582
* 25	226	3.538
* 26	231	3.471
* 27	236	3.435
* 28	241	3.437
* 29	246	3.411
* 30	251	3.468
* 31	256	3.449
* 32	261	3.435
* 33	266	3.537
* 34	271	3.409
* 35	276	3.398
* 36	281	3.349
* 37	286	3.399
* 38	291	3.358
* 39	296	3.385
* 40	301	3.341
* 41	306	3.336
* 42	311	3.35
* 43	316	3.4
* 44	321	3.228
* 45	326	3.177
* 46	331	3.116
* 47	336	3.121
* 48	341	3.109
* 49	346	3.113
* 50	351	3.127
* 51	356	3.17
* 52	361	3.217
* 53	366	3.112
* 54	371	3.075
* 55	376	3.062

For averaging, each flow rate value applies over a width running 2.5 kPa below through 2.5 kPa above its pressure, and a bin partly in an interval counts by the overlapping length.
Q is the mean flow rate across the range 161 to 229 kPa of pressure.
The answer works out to 3.58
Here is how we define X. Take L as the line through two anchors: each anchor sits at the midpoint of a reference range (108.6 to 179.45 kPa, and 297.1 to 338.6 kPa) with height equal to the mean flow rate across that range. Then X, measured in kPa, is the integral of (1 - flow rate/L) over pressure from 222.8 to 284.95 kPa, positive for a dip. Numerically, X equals -2.4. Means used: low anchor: 3.42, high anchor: 3.26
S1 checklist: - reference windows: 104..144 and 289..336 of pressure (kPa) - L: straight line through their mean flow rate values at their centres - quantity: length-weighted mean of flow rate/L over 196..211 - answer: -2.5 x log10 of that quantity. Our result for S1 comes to -0.11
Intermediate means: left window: 3.34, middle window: 3.66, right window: 3.29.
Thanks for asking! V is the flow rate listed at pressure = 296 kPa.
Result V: 3.385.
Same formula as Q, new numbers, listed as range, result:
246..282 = 3.44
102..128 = 3.32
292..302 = 3.37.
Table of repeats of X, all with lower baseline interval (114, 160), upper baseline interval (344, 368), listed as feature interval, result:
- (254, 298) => -2.43 kPa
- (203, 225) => -2.21 kPa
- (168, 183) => -0.98 kPa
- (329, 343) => 0.24 kPa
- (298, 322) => -1.05 kPa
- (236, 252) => -0.82 kPa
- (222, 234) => -0.82 kPa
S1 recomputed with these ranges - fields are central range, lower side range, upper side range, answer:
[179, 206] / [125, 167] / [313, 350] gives -0.077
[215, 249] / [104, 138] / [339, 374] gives -0.082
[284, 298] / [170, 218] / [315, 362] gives -0.021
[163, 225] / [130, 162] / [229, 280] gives -0.049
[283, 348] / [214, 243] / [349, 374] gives 0.001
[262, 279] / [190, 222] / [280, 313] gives -0.002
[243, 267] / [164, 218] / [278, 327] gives -0.002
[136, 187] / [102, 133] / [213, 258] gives -0.030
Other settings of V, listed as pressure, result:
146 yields 3.427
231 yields 3.471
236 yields 3.435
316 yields 3.4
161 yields 3.444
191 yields 3.55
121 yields 3.218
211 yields 3.717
